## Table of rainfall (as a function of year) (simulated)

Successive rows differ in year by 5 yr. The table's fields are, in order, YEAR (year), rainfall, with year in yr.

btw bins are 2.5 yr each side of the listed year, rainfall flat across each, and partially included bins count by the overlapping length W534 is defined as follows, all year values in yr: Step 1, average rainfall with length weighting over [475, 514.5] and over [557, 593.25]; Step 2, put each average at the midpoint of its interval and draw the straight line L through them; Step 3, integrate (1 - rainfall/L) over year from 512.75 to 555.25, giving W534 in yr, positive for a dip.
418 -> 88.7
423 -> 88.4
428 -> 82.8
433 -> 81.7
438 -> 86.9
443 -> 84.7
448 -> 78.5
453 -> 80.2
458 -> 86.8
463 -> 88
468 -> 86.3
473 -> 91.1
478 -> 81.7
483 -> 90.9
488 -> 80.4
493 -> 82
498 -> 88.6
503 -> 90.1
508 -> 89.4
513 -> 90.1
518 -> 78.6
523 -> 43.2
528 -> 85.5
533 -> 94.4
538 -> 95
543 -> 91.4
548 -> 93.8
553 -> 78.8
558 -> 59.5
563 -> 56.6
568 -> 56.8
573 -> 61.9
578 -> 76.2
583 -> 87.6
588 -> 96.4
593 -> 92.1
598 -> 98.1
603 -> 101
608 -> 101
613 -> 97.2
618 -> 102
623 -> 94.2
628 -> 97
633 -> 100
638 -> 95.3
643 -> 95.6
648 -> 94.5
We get -1.82 yr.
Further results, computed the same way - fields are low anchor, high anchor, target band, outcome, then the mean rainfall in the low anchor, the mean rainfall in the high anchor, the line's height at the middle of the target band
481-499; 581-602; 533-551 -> -0.7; 85.1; 94.2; 89.8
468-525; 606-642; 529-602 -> 7.4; 82.9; 98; 91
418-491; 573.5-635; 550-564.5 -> 3.9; 85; 94.1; 91.3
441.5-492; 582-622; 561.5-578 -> 5.8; 84.8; 97.2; 94.2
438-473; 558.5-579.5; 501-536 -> -4.7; 84.8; 61.9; 72.1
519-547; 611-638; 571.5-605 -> 1.3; 82.4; 97.8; 91.7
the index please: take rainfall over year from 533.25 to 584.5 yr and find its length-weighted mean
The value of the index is 76.3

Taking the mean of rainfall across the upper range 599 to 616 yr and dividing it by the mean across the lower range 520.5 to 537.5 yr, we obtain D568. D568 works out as 1.30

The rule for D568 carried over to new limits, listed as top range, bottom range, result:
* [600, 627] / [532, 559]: 1.14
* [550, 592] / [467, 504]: 0.84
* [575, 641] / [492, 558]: 1.13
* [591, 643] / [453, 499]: 1.14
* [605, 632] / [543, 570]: 1.38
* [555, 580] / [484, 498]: 0.74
